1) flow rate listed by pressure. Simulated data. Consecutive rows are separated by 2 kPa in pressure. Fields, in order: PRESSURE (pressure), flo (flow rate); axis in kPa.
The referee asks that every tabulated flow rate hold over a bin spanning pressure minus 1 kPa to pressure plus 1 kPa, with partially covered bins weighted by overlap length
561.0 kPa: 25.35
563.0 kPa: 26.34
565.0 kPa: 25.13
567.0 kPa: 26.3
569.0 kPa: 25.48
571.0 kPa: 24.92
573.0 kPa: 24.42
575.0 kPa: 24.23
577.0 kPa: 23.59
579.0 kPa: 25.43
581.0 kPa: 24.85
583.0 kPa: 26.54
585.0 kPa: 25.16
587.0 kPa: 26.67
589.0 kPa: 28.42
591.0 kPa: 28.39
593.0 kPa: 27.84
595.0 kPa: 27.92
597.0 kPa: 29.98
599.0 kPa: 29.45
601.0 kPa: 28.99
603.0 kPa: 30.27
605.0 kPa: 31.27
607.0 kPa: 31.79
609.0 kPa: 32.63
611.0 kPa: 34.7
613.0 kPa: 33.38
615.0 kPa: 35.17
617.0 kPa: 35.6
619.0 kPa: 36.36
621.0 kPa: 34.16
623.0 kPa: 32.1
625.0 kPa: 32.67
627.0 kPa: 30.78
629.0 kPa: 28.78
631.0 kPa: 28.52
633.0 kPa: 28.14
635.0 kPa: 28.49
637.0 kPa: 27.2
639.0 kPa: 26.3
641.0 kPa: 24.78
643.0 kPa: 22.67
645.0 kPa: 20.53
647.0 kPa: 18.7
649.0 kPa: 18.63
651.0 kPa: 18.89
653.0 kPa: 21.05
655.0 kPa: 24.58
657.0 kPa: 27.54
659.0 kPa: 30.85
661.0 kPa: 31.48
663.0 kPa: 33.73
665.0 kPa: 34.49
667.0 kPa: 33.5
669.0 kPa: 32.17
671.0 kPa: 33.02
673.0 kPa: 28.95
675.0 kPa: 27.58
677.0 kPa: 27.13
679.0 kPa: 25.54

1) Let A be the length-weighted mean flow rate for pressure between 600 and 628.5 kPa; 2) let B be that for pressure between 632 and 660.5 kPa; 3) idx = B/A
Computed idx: 0.74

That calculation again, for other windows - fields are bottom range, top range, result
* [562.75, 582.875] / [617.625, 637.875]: 1.23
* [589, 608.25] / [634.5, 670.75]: 0.90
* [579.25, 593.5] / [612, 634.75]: 1.20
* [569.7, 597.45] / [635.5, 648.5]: 0.89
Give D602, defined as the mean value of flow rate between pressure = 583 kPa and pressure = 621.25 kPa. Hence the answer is 30.8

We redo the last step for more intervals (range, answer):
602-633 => 32.4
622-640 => 29.2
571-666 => 28.2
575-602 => 27.1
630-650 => 24.4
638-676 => 26.8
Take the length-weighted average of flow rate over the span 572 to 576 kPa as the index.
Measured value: 24.3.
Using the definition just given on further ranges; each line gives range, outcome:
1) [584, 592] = 27.2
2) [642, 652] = 19.9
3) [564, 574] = 25.2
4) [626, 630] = 29.8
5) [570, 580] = 24.5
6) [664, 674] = 32.4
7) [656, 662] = 30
